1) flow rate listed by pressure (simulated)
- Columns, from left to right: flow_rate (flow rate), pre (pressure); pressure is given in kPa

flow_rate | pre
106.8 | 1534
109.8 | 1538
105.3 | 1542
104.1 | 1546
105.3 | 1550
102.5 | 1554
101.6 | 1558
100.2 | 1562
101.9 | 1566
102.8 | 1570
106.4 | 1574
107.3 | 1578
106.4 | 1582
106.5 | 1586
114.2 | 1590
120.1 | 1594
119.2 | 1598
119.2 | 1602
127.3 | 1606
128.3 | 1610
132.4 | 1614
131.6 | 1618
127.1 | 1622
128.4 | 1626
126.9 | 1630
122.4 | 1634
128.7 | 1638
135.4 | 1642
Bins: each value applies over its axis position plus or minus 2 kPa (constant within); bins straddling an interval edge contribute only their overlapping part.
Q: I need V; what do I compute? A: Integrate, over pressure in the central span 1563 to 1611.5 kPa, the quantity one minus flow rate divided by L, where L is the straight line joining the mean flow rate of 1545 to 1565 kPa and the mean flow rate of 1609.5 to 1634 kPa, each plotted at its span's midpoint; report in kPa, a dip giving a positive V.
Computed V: 1.03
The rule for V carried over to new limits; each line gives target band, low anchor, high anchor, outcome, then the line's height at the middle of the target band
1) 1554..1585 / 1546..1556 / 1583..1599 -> 1.4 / 109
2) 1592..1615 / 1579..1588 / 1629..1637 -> -2.0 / 114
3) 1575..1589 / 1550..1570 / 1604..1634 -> 0.6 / 112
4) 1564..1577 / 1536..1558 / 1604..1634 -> 1.0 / 113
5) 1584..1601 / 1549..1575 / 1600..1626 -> 0.4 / 118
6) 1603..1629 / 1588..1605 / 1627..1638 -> -1.3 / 123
